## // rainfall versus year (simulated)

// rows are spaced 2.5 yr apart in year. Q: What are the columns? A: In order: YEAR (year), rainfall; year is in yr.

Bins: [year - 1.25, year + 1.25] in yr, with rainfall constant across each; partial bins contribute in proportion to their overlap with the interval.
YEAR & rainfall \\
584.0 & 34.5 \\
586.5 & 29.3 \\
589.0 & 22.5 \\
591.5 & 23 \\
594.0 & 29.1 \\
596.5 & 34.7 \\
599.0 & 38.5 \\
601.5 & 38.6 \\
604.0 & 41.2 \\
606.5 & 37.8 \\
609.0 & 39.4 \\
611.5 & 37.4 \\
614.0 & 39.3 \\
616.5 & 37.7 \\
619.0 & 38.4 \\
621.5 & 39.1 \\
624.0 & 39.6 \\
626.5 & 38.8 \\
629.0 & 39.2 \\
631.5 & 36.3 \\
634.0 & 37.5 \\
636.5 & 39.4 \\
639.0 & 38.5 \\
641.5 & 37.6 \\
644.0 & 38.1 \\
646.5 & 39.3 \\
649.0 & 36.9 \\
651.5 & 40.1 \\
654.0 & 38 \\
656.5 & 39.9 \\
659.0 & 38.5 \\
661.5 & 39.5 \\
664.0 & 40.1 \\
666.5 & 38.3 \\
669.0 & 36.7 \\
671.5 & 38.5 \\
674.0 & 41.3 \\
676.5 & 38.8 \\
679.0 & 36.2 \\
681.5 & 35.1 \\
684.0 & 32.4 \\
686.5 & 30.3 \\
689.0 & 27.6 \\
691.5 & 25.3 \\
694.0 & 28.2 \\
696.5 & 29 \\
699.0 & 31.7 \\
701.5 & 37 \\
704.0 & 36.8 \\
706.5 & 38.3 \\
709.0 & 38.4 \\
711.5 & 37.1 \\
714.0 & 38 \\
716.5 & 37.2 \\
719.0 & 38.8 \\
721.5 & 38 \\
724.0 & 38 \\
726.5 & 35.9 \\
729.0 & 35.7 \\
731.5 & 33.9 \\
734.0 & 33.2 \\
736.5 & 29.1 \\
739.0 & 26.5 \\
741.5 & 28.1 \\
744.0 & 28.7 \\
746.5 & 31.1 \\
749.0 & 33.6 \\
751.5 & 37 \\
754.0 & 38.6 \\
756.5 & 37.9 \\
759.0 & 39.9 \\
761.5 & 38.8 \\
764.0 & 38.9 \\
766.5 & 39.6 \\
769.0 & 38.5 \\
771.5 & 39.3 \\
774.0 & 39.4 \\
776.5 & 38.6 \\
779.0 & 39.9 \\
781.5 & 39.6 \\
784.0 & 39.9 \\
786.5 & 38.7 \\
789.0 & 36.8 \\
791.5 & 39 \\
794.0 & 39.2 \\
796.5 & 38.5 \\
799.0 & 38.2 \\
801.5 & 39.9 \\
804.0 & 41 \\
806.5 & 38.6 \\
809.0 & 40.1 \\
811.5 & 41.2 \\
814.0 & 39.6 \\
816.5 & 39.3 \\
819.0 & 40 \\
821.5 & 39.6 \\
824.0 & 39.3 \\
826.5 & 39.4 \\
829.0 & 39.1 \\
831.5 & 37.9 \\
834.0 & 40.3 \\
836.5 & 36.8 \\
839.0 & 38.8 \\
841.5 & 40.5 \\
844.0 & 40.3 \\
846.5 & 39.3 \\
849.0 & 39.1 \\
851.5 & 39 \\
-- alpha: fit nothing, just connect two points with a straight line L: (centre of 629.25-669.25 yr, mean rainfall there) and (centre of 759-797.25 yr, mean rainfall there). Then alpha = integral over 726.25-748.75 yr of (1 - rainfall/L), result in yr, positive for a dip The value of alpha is 4.4 yr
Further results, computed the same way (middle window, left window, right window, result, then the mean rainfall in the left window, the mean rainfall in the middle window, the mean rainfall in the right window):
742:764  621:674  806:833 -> 1.99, 38.6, 35.6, 39.5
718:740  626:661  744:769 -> 1.71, 38.5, 34.4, 36.9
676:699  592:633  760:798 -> 4.20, 37.5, 31.2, 39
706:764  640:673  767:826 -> 5.45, 38.6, 35.3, 39.3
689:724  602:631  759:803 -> 3.76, 38.8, 34.8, 39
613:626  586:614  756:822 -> -1.55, 34.1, 38.8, 39.3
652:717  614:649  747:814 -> 4.73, 38.4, 35.7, 38.8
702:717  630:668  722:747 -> -1.57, 38.5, 37.6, 32.2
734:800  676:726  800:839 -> 1.30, 34.6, 36.6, 39.4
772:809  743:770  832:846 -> -1.38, 36.7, 39.1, 39.3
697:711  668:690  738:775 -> -0.25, 35.3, 36.1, 35.8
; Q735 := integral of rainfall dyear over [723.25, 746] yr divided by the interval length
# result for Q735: 32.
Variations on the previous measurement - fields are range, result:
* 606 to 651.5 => 38.4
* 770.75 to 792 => 39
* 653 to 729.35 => 36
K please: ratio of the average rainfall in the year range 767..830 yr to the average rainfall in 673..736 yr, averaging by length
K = 1.13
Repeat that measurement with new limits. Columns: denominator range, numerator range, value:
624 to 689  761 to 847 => 1.04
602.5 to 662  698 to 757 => 0.90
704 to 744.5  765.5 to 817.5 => 1.13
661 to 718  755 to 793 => 1.11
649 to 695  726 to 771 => 0.97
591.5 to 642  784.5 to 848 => 1.05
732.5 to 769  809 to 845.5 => 1.14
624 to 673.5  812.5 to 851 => 1.02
